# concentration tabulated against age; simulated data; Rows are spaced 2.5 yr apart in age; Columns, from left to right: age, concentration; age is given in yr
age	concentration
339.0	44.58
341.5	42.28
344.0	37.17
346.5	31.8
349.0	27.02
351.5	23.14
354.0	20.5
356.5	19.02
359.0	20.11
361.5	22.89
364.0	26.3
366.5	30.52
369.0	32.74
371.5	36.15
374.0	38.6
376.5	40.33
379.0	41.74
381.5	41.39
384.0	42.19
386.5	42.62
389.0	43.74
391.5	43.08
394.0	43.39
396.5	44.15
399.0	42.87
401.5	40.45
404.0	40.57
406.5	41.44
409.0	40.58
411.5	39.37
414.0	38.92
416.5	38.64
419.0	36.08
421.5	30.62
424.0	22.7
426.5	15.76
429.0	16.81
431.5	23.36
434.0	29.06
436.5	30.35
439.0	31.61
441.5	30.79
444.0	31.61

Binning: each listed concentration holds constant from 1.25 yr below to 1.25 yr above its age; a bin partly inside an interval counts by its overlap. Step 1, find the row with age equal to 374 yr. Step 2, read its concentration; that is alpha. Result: 38.6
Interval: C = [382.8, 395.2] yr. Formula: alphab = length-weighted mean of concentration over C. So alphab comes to 43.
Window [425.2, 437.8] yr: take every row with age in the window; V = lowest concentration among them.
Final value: 15.76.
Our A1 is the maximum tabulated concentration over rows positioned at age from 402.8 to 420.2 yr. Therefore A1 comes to 41.44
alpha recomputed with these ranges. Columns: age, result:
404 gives 40.57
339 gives 44.58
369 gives 32.74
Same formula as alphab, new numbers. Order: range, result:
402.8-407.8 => 41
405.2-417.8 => 39.8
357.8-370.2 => 26.5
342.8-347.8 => 34.4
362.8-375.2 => 32.9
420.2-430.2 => 21.6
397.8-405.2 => 41.3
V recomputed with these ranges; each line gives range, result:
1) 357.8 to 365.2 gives 20.11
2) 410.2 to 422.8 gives 30.62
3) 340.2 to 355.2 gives 20.5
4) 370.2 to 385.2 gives 36.15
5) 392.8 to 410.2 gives 40.45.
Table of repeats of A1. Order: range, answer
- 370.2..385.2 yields 42.19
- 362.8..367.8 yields 30.52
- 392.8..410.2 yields 44.15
